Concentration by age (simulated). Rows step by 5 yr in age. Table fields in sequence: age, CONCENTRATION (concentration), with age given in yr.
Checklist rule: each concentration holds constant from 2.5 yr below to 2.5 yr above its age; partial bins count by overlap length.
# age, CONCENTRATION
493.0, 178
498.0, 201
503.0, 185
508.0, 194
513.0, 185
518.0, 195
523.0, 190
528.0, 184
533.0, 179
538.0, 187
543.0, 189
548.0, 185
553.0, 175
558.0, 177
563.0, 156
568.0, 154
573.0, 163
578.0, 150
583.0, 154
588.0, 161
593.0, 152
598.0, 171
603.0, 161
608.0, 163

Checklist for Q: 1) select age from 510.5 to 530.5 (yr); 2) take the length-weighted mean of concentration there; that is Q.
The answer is 188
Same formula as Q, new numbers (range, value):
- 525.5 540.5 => 183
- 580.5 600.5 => 160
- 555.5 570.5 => 162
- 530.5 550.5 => 185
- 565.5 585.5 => 155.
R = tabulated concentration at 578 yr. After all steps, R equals 150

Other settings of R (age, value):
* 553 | 175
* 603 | 161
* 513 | 185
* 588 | 161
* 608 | 163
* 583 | 154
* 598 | 171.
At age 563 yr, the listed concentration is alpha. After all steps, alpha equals 156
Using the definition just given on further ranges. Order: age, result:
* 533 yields 179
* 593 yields 152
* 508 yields 194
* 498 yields 201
